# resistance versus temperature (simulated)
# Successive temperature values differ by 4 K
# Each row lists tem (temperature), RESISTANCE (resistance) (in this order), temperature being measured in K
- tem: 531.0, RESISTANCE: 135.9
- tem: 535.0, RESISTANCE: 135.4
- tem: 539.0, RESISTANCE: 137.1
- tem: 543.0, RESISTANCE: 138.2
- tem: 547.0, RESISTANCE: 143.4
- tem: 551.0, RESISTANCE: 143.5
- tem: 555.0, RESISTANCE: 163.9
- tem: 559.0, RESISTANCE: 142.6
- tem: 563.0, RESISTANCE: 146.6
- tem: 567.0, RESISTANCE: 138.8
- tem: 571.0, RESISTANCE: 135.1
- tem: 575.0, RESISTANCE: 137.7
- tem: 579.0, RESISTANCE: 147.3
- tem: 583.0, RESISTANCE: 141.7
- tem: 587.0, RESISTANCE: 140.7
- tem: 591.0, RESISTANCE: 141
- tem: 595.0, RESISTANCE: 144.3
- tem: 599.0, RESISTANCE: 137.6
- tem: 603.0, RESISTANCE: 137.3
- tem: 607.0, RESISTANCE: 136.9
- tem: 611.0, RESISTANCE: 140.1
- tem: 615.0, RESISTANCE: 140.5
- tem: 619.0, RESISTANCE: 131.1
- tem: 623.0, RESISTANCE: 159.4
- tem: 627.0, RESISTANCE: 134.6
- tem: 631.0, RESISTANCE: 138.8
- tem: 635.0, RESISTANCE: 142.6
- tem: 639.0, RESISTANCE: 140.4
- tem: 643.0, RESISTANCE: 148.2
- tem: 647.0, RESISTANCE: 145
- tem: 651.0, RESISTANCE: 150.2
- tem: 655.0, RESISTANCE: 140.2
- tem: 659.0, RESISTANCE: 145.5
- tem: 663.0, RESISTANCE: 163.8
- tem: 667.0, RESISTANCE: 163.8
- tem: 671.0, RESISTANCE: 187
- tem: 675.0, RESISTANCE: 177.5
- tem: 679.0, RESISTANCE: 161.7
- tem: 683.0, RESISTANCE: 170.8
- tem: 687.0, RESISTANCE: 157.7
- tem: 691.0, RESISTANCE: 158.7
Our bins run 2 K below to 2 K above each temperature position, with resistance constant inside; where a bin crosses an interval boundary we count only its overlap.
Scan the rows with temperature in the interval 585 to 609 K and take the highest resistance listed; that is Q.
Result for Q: 144.3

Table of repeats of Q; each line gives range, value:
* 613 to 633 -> 159.4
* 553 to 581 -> 163.9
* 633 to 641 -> 142.6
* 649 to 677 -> 187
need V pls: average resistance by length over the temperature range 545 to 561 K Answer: 148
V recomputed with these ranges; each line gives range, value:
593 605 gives 140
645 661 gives 145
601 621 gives 137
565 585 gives 140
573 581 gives 142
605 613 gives 138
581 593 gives 141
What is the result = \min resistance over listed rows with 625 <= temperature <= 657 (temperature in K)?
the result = 134.6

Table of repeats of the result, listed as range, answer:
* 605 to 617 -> 136.9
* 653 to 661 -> 140.2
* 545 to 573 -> 135.1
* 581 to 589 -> 140.7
